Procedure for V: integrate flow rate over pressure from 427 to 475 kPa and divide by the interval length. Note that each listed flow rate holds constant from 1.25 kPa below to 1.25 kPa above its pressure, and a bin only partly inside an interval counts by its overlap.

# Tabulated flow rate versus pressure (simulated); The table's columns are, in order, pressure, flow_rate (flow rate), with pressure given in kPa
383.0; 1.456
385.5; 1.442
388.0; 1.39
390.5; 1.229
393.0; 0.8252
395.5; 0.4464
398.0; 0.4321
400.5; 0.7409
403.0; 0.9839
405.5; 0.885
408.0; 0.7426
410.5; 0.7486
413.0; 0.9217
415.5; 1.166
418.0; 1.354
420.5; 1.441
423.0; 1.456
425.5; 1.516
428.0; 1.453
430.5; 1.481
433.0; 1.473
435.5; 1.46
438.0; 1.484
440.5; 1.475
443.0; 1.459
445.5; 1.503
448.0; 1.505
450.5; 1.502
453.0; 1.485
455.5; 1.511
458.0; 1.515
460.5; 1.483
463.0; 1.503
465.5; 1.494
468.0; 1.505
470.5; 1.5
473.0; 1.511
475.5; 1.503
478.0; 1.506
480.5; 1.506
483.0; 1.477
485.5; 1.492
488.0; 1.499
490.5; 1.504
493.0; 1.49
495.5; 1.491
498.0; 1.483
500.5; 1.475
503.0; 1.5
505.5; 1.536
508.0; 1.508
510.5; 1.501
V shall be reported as 1.49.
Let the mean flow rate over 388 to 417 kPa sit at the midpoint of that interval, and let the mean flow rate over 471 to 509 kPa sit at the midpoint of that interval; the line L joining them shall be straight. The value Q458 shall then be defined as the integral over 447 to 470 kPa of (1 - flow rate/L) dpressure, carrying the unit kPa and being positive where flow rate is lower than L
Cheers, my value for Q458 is -4.3 kPa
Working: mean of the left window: 0.858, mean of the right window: 1.5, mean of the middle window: 1.5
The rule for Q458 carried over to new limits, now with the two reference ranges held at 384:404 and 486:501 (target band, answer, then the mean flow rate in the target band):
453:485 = -3.5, 1.5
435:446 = -2.5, 1.48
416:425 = -2.6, 1.4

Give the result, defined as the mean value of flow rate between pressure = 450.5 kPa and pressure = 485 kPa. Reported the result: 1.5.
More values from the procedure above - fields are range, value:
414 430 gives 1.39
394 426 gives 0.974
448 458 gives 1.5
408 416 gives 0.893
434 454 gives 1.48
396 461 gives 1.26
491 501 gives 1.49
